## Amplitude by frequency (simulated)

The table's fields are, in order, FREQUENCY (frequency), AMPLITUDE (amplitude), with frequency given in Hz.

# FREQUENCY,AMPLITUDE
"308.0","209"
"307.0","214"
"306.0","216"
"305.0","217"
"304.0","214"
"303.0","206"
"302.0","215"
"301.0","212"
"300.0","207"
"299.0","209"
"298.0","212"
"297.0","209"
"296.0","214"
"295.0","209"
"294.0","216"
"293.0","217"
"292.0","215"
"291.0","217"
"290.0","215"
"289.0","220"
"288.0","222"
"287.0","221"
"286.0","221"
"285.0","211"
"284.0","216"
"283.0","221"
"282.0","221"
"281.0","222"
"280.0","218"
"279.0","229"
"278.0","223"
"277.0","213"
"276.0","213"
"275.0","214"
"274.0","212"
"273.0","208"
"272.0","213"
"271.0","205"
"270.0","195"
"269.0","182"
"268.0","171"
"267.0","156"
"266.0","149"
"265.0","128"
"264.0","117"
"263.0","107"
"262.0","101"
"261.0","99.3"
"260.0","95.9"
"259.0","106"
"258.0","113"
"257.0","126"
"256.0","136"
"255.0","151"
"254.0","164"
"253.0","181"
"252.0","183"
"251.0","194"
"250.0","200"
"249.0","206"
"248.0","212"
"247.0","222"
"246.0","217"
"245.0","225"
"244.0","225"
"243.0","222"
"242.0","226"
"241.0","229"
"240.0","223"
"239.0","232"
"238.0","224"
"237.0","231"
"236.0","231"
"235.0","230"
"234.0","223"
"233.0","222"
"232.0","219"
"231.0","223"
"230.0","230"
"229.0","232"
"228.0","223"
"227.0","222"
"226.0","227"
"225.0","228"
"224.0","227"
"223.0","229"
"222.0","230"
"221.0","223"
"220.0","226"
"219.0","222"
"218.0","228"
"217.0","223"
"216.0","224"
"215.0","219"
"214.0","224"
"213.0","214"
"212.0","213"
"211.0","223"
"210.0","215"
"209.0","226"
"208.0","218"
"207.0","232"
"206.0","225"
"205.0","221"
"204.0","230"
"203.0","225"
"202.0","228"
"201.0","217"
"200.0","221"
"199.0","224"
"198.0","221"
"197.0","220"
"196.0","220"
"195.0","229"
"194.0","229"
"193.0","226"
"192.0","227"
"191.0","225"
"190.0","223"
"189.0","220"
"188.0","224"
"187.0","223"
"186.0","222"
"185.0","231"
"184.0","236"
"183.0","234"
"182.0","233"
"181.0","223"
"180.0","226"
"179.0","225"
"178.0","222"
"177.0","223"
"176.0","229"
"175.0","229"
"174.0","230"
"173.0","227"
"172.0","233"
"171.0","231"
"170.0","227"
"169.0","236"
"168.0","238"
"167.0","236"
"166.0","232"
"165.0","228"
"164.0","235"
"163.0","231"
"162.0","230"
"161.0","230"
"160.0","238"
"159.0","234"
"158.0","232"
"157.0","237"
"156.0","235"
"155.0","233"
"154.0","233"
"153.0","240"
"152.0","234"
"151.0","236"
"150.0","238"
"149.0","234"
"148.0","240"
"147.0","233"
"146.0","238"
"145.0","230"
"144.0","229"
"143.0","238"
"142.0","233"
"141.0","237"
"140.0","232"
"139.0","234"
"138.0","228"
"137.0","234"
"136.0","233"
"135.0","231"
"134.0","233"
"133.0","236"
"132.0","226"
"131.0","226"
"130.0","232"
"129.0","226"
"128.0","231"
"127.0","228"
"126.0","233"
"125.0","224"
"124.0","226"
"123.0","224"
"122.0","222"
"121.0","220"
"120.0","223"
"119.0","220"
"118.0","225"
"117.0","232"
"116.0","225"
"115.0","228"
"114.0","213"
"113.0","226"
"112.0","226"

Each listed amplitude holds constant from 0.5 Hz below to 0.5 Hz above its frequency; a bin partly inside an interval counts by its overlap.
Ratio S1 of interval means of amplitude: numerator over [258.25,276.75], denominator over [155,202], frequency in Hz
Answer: 0.70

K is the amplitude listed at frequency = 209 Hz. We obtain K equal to 226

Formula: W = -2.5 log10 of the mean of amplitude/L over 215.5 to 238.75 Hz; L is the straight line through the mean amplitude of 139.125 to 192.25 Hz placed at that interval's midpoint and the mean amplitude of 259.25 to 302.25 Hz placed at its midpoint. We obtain -0.07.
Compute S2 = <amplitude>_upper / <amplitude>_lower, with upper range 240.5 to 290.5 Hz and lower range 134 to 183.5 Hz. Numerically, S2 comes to 0.8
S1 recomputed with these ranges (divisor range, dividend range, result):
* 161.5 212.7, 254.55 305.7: 0.84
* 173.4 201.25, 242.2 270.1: 0.73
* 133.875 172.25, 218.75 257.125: 0.91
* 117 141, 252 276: 0.68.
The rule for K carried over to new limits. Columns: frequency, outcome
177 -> 223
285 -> 211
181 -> 223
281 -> 222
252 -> 183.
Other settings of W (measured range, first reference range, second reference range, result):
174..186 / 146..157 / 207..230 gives 0.01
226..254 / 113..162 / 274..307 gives 0.01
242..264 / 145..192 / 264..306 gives 0.27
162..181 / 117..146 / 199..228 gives -0.02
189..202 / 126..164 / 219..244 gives 0.03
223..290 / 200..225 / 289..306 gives 0.11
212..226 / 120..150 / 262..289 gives -0.07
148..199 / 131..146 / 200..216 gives -0.01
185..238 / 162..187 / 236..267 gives -0.11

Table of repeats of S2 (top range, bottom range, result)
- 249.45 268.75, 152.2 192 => 0.62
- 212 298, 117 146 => 0.88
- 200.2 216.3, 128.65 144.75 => 0.96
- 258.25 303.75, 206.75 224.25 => 0.87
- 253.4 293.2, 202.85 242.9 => 0.81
